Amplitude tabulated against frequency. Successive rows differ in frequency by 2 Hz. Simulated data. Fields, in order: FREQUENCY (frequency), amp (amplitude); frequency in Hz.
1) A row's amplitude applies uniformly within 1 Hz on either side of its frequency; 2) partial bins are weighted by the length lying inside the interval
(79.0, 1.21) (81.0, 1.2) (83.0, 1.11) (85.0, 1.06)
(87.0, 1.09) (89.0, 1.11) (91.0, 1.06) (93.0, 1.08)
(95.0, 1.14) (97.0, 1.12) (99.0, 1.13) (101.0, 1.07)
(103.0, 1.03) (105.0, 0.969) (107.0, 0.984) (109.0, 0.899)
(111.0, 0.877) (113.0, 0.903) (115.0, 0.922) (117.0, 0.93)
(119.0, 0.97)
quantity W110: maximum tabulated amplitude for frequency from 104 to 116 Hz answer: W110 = 0.984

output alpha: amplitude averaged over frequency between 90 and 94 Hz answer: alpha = 1.07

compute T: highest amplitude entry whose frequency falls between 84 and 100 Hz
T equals 1.14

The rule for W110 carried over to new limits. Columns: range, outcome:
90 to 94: 1.08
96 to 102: 1.13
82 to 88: 1.11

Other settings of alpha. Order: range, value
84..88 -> 1.08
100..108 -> 1.01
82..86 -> 1.08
